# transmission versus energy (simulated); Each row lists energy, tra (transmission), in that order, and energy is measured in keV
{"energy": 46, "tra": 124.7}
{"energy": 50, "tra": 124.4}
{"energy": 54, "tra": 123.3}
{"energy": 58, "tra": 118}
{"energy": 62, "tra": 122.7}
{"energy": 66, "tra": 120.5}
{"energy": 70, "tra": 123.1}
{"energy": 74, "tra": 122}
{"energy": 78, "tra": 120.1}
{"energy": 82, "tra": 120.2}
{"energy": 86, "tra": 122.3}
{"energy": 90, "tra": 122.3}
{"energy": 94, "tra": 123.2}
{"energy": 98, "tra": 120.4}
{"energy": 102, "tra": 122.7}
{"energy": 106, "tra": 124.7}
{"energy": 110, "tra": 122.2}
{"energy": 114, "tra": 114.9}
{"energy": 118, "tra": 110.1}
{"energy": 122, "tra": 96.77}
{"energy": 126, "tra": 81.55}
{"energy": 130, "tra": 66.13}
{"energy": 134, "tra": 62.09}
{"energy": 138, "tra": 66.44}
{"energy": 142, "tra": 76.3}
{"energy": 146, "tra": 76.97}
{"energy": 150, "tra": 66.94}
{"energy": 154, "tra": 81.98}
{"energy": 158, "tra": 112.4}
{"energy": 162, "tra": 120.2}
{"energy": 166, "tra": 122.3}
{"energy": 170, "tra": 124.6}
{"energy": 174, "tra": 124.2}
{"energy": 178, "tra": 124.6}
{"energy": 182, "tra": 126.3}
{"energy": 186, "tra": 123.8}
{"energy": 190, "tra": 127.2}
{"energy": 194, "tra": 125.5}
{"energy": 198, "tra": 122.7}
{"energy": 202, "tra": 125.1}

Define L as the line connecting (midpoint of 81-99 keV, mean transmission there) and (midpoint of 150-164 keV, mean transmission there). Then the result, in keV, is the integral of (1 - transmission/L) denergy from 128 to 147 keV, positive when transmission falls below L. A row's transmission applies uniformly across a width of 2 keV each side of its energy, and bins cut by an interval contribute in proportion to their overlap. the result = 6.6 keV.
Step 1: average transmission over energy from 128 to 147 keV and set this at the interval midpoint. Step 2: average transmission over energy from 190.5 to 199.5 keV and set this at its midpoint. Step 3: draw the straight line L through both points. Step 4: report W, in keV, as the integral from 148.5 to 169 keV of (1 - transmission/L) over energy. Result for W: -2.8 keV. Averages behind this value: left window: 69.2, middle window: 103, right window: 125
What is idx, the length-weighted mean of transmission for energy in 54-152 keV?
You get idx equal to 105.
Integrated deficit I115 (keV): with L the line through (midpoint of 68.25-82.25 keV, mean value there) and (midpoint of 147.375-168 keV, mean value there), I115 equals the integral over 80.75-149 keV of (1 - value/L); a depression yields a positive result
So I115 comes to 6.7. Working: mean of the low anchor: 121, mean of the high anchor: 100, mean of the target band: 101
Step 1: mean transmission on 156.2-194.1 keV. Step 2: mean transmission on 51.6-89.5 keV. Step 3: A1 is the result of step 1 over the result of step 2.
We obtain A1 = 1.0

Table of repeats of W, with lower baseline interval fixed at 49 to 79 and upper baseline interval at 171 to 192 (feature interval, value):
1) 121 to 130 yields 2.9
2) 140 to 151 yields 4.4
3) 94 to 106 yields 0.0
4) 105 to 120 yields 0.7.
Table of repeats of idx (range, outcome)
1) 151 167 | 106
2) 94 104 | 122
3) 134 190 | 103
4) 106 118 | 118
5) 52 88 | 121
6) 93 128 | 113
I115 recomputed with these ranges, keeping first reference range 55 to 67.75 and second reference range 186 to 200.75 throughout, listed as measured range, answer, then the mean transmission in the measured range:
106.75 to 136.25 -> 6.8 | 94.5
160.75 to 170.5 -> 0.1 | 122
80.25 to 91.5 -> 0.0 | 122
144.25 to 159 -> 4.9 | 82.8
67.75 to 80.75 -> -0.1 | 122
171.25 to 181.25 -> 0.0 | 125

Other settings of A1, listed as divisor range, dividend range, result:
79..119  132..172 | 0.76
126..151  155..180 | 1.71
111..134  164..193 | 1.35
